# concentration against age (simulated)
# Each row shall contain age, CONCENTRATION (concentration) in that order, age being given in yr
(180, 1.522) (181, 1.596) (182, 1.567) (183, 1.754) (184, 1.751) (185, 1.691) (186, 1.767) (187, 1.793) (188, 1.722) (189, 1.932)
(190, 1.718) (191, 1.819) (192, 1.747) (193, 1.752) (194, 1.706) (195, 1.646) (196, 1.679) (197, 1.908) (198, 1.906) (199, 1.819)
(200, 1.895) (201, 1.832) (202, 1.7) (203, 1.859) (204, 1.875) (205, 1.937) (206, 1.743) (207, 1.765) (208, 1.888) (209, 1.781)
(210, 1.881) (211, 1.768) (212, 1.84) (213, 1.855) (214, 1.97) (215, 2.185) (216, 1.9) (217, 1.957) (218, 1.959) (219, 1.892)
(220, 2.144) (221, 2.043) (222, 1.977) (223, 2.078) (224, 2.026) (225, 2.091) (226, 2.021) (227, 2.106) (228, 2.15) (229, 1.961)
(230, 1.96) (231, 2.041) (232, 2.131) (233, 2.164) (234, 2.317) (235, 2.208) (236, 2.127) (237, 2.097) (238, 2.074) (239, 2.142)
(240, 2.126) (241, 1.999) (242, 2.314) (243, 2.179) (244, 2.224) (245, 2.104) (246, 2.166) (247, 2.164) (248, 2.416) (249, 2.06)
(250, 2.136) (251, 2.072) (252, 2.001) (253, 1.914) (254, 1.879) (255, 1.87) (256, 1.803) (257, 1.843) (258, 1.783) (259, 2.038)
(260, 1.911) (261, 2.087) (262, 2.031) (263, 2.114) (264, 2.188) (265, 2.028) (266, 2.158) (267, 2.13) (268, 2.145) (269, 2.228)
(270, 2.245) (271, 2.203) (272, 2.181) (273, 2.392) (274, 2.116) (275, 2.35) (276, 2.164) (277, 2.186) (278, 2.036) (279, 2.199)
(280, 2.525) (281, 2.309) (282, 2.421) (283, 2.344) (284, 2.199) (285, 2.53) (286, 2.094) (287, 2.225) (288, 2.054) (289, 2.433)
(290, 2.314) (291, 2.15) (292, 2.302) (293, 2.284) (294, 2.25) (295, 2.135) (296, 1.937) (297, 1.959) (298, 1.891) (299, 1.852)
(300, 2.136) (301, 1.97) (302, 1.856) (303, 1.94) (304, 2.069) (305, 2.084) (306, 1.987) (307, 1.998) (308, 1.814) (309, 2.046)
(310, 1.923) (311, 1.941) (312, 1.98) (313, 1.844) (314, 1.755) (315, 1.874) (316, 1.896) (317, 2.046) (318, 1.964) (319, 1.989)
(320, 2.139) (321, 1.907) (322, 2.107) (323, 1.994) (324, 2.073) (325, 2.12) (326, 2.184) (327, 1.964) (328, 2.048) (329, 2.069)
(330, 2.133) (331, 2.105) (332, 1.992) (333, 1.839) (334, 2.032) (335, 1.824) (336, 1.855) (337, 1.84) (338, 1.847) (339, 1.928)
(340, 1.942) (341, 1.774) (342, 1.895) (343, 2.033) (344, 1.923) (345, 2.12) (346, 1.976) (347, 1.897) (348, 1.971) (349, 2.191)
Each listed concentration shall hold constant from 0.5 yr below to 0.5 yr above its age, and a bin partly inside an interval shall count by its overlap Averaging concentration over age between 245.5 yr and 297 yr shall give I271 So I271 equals 2.15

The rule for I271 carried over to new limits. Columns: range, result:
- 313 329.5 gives 2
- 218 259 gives 2.07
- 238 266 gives 2.06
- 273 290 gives 2.27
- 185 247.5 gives 1.96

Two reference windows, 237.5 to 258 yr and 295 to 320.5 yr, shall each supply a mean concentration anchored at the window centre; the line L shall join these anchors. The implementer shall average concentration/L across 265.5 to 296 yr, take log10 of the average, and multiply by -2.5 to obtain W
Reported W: -0.118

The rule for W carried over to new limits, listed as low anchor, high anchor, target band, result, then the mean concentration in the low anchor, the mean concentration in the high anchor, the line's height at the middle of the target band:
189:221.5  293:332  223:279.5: -0.099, 1.86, 2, 1.92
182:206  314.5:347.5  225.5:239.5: -0.147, 1.79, 1.98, 1.84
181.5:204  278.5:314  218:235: -0.103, 1.77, 2.11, 1.88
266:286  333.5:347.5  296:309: 0.080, 2.25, 1.92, 2.12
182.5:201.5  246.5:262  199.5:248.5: -0.070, 1.78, 2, 1.89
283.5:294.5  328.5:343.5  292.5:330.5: 0.052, 2.26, 1.94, 2.11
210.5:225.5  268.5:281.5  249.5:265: 0.094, 1.98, 2.24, 2.16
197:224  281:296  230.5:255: -0.038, 1.9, 2.26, 2.05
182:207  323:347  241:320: -0.105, 1.78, 1.98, 1.9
